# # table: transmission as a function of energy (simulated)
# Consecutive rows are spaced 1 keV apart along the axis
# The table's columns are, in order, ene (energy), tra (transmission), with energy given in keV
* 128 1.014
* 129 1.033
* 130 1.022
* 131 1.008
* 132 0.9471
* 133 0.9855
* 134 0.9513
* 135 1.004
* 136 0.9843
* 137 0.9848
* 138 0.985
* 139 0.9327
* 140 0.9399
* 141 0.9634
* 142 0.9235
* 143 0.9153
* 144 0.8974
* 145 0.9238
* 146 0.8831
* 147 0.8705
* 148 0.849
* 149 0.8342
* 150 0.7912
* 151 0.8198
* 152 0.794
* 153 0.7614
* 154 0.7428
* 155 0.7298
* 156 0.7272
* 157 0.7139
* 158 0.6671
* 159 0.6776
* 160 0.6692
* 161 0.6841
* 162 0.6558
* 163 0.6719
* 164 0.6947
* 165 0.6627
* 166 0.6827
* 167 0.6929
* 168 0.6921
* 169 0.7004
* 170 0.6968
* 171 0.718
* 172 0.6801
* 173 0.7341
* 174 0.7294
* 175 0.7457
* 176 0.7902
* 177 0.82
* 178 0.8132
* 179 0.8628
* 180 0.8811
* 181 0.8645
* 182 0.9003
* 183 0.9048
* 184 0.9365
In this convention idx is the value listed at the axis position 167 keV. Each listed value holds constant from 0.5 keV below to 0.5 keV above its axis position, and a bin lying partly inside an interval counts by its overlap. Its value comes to 0.6929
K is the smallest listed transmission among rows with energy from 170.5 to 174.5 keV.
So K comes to 0.6801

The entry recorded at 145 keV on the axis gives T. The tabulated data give 0.9238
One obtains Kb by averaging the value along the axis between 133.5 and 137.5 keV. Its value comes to 0.981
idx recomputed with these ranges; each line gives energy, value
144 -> 0.8974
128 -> 1.014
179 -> 0.8628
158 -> 0.6671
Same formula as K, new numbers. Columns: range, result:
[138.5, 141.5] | 0.9327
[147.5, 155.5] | 0.7298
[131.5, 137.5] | 0.9471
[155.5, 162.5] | 0.6558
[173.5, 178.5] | 0.7294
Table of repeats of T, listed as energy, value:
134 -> 0.9513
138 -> 0.985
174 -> 0.7294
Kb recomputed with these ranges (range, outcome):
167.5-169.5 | 0.696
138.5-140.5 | 0.936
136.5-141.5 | 0.961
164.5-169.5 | 0.686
